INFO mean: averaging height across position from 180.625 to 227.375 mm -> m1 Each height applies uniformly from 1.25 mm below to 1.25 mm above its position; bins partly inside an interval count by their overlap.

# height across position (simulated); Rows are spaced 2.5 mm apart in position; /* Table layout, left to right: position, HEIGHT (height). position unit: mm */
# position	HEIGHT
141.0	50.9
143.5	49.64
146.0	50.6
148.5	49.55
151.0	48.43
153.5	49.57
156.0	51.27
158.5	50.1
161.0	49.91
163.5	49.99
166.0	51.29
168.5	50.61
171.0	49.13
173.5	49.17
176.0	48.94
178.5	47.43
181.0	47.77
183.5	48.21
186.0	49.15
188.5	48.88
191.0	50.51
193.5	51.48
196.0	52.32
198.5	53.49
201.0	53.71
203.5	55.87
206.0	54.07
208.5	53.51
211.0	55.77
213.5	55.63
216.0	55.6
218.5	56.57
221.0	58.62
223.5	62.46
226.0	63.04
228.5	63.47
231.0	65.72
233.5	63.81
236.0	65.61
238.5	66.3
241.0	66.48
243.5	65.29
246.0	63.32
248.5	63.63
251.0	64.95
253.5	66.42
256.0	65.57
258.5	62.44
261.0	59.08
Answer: 54.2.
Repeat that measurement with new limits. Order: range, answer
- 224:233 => 63.9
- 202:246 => 60.5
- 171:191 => 48.7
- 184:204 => 51.6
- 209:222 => 56.2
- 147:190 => 49.4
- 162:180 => 49.5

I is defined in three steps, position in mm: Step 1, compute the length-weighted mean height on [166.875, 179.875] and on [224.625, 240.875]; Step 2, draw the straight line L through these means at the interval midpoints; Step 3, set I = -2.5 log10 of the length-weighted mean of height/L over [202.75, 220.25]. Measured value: 0.07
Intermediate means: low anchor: 49.1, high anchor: 64.8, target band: 55.4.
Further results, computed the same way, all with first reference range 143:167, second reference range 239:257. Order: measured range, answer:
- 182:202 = 0.105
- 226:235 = -0.033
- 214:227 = 0.031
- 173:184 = 0.119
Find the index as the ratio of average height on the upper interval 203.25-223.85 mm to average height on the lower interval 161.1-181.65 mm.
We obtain 1.1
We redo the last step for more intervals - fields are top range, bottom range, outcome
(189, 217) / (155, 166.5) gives 1.06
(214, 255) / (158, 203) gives 1.26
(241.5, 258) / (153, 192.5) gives 1.31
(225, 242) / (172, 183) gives 1.34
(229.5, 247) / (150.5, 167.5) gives 1.30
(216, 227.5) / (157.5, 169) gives 1.19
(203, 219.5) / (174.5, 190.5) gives 1.14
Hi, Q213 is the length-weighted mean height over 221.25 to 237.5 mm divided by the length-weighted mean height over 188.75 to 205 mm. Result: 1.2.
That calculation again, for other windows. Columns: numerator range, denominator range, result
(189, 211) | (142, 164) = 1.06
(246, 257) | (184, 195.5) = 1.30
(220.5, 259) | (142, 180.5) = 1.30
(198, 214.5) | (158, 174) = 1.09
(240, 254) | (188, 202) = 1.25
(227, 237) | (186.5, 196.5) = 1.28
